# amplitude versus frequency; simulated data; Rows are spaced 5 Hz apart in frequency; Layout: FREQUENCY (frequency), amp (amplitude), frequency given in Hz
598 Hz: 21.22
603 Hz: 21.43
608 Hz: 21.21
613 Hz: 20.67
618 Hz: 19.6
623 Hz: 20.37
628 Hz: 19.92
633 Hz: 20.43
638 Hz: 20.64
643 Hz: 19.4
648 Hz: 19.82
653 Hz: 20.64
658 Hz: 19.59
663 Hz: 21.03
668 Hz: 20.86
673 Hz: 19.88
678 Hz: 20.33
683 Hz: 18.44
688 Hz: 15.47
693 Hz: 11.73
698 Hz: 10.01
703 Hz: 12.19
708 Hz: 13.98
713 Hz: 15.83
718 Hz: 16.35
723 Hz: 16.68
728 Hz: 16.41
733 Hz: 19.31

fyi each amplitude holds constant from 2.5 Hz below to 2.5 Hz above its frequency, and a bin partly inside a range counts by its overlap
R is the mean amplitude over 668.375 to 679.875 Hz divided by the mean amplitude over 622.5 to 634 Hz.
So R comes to 1.00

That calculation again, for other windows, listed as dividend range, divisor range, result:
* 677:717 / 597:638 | 0.71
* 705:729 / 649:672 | 0.77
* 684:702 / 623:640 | 0.63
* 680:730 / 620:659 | 0.73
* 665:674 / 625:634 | 1.02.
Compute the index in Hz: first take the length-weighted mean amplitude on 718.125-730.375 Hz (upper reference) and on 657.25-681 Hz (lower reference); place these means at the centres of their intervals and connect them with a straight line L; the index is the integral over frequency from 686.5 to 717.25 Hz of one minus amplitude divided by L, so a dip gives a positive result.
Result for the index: 8.0 Hz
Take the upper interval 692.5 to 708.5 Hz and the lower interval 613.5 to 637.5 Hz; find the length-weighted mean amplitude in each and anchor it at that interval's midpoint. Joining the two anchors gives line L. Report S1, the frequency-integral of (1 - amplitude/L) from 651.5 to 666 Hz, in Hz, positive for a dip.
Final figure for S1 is -3.5 Hz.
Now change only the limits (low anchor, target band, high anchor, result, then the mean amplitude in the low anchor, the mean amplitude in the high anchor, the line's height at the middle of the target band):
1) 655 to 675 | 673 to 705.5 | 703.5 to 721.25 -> 5.0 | 20.4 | 15.1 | 17.7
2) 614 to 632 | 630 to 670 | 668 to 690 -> -1.7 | 20.1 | 18.9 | 19.5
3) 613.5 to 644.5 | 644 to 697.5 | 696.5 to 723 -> -4.3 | 20.1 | 14.1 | 17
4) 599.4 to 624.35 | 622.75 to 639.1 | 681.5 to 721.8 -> -0.8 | 20.7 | 14.2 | 19.3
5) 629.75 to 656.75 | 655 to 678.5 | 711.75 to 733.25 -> -1.5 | 20.2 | 16.7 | 19.1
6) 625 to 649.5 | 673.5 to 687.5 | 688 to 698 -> -4.9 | 20.1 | 12.2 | 14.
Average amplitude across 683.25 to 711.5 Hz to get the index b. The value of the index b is 13.2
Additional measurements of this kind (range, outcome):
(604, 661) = 20.2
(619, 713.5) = 18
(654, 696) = 18.4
